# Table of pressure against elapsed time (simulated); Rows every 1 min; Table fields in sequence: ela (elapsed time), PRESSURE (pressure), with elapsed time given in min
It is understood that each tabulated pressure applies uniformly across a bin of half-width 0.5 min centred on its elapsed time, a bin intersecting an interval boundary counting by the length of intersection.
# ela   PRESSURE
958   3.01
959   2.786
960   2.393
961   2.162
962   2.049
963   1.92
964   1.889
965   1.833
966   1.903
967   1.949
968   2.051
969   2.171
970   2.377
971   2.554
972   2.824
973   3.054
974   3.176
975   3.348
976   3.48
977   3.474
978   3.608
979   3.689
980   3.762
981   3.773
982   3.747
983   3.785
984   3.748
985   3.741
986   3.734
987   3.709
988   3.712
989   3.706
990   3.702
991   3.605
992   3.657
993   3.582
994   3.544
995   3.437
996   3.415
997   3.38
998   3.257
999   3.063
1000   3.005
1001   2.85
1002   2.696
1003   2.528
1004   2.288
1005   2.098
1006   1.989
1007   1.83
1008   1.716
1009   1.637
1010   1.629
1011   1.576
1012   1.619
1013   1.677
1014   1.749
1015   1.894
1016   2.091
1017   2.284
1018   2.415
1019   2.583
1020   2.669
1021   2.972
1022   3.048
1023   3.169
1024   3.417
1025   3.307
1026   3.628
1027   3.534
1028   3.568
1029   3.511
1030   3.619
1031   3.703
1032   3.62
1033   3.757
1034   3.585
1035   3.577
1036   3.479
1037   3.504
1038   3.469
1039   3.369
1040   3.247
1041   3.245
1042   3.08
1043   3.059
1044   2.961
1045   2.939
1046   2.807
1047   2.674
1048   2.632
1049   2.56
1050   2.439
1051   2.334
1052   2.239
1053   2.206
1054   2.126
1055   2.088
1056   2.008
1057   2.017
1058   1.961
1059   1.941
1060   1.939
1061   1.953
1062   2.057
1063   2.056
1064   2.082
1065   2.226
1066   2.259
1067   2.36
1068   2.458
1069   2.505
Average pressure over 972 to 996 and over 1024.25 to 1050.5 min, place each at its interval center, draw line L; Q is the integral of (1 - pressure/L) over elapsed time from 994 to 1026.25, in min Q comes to 8.4 min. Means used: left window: 3.58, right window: 3.27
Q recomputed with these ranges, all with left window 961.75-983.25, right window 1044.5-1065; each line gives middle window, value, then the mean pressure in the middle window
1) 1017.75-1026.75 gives -2.1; 3.05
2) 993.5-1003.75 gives -1.7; 3.1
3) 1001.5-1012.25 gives 2.6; 1.97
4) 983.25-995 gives -4.1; 3.67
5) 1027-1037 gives -4.9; 3.59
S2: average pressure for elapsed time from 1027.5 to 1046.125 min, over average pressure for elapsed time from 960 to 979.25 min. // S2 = 1.31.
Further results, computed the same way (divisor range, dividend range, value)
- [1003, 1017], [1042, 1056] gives 1.36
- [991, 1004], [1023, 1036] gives 1.12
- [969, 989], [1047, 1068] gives 0.64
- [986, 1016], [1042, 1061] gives 0.88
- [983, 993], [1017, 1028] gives 0.83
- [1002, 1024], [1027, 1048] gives 1.51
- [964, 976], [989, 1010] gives 1.14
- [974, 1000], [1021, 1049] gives 0.92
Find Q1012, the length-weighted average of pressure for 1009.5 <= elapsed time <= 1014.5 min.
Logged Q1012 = 1.65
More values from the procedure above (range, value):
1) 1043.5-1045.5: 2.95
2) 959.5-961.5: 2.28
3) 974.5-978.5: 3.48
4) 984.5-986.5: 3.74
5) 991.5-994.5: 3.59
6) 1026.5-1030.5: 3.56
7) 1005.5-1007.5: 1.91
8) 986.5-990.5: 3.71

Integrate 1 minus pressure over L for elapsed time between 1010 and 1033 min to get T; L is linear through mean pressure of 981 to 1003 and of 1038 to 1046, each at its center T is 3.23 min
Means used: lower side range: 3.46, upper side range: 3.13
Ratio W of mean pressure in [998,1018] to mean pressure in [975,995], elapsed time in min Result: 0.59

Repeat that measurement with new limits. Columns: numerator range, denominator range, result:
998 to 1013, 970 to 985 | 0.65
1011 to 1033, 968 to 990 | 0.85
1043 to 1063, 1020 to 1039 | 0.67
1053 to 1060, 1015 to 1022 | 0.81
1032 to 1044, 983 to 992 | 0.91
